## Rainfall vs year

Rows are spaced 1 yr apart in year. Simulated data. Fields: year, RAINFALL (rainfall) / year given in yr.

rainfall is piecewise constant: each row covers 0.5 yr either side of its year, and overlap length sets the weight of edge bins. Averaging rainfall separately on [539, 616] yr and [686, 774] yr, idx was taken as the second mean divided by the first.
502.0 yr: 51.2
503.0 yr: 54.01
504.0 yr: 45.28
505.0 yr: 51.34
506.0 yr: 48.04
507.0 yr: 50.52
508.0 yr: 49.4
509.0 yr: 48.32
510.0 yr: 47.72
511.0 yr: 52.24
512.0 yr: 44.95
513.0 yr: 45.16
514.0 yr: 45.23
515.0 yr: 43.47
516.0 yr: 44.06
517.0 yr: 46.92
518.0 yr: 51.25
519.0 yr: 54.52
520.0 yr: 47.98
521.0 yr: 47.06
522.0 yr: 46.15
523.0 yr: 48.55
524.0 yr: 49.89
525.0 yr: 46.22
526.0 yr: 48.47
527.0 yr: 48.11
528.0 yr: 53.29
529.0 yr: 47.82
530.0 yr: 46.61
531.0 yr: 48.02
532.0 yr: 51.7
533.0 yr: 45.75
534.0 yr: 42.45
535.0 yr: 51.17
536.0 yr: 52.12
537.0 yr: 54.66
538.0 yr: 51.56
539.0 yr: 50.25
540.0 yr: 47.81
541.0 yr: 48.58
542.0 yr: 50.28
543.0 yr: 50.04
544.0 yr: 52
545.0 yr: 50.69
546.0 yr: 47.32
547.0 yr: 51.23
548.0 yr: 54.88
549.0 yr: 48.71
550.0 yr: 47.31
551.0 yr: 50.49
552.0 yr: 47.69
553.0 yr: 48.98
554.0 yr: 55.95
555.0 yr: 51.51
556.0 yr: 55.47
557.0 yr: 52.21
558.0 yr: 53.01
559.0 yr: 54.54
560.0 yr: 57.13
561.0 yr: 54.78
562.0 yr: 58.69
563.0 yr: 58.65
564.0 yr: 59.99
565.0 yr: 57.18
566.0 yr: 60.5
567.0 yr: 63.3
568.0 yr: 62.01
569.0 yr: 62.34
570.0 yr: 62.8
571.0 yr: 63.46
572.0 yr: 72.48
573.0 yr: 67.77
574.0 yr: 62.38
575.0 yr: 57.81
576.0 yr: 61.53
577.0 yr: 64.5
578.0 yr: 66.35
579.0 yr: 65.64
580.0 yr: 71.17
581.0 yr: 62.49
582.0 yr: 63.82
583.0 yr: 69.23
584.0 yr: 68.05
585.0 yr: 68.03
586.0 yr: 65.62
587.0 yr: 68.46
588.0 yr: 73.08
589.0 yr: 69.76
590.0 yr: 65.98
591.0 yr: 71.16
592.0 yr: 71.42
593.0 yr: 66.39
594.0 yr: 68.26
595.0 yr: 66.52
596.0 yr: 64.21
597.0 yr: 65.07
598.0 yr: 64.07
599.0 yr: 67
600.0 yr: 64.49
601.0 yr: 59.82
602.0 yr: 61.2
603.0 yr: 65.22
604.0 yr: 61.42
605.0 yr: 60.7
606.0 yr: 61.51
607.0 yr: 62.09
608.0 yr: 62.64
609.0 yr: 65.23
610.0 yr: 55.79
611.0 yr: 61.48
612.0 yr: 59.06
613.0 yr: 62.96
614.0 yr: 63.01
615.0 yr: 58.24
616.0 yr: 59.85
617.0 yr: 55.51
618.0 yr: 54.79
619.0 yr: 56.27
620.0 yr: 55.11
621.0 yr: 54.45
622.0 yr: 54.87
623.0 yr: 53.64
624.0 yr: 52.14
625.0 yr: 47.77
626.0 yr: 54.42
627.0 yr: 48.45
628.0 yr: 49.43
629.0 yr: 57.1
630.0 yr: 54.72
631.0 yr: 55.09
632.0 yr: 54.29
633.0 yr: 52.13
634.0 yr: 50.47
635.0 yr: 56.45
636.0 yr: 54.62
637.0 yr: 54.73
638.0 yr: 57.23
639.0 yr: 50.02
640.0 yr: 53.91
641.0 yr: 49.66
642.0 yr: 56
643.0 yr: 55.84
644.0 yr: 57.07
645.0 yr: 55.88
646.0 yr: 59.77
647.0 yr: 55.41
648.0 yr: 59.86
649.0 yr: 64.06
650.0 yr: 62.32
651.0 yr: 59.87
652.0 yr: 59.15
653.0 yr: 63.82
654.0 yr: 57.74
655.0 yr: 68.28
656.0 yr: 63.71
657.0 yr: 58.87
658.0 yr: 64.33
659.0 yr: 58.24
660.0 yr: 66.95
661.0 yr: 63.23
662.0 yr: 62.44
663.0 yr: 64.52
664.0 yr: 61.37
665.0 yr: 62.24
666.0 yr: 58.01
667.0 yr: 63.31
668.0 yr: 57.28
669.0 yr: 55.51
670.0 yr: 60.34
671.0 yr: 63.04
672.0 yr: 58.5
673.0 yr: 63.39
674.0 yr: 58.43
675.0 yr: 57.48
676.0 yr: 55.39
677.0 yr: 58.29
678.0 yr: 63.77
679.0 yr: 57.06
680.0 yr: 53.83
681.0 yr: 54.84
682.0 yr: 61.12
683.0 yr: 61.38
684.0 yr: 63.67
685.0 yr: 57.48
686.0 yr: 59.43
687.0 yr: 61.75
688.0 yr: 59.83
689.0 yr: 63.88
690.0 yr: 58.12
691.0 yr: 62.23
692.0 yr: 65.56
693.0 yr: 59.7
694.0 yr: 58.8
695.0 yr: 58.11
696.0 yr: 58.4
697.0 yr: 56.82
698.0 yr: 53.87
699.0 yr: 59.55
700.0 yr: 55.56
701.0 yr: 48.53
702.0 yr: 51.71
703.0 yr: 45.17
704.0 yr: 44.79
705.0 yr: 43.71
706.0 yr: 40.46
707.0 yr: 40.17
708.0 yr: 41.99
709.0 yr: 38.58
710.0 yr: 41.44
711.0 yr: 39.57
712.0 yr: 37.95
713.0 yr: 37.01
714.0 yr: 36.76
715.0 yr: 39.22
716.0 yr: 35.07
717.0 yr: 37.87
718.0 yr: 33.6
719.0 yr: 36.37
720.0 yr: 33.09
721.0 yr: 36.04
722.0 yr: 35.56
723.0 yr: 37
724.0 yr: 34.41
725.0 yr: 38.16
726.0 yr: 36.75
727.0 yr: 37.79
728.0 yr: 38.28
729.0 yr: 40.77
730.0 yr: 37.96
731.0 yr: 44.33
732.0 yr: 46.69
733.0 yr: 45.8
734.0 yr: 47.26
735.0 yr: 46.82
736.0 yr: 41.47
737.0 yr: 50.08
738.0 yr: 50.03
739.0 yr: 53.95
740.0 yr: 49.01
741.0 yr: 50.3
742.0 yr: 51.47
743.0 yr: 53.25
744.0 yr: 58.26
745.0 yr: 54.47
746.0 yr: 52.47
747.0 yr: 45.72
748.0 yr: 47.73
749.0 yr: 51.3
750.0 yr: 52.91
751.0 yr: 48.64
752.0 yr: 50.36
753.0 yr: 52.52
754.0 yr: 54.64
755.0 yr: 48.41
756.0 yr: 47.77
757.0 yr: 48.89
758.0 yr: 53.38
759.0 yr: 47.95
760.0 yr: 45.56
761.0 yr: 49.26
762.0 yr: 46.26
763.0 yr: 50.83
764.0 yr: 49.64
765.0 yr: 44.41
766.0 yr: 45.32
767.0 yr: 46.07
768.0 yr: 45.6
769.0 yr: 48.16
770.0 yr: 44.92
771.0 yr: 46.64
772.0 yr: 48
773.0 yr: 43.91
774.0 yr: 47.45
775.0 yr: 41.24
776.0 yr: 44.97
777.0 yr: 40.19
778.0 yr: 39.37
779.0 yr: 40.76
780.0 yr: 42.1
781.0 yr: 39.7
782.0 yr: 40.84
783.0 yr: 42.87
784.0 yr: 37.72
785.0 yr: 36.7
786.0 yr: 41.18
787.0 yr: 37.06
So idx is 0.78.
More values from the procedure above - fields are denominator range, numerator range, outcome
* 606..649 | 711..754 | 0.78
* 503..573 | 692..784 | 0.88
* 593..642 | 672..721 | 0.88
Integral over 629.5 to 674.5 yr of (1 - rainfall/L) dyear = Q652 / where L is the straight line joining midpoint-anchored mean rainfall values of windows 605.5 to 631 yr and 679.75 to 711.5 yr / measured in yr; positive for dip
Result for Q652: -2.66 yr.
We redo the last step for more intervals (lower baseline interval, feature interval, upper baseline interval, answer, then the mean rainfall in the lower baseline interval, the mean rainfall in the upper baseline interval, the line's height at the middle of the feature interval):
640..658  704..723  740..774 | 5.4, 59.2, 49.2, 53.3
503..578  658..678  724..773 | -4.5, 52.4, 47.5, 49.4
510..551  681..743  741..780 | 1.0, 48.9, 48.1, 48.2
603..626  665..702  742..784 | -4.0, 58.2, 47.3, 53.1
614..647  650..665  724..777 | -2.7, 54.5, 47.2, 52.9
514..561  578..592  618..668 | -3.9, 49.9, 57.3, 53.2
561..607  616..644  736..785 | 2.9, 64.6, 47.4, 60.1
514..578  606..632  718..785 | -3.2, 53.1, 45.3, 50.3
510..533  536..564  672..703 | -1.3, 48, 58.4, 49.8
